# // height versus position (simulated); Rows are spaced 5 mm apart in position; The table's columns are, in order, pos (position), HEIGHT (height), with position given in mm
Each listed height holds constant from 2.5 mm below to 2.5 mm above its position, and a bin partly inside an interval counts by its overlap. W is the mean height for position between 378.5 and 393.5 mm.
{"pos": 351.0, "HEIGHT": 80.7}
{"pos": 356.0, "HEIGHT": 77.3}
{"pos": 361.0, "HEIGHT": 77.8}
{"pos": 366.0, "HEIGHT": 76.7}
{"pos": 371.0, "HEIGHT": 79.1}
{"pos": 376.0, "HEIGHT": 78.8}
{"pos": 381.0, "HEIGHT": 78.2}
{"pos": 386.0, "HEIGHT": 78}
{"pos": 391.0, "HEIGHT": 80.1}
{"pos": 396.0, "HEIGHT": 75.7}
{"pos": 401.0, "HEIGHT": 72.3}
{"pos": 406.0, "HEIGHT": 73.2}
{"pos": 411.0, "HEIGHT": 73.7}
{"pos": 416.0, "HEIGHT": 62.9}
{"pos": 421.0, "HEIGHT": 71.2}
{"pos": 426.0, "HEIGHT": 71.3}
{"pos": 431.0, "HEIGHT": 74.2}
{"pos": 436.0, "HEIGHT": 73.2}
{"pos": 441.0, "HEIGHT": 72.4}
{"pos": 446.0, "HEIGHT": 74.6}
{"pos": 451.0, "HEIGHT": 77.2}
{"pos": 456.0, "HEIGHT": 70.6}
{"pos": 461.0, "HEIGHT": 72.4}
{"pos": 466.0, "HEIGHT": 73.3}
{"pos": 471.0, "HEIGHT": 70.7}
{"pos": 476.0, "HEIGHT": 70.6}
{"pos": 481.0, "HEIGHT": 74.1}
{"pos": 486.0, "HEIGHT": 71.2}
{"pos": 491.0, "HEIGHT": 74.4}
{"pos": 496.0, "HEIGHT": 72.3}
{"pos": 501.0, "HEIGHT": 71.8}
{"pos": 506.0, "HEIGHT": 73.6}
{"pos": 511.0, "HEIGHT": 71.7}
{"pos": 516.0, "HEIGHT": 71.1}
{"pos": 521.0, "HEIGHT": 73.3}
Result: 78.8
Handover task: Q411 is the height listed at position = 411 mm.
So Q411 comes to 73.7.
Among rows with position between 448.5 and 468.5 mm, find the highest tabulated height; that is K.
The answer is 77.2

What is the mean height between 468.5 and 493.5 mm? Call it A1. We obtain 72.2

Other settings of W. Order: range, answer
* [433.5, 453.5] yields 74.3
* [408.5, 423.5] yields 69.3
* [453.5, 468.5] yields 72.1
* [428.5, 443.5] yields 73.3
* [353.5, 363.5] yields 77.5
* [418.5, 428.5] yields 71.2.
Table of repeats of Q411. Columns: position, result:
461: 72.4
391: 80.1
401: 72.3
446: 74.6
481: 74.1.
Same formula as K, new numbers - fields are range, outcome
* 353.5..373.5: 79.1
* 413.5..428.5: 71.3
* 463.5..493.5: 74.4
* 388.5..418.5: 80.1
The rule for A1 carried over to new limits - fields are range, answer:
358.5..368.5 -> 77.2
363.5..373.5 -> 77.9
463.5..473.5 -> 72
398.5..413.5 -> 73.1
